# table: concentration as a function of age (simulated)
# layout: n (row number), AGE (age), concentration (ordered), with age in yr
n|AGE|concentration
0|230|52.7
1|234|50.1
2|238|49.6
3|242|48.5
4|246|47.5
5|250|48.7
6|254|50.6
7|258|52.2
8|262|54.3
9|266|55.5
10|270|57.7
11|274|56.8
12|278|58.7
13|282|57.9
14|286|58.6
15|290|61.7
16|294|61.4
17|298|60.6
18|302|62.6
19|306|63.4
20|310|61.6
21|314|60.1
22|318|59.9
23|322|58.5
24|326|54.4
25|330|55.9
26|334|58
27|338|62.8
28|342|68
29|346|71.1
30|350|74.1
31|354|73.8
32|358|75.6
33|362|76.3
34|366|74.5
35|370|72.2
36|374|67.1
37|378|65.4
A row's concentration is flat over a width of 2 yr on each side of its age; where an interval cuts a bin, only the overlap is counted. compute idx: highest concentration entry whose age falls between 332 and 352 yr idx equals 74.1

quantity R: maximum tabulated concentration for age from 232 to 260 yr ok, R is 52.2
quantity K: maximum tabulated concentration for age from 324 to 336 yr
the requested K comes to 58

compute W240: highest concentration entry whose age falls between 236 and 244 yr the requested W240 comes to 49.6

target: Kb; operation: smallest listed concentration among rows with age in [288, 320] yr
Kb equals 59.9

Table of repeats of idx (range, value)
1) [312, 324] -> 60.1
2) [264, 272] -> 57.7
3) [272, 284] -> 58.7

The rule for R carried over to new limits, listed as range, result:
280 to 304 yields 62.6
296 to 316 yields 63.4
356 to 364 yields 76.3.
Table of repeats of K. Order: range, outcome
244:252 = 48.7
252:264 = 54.3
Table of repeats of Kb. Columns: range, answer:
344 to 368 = 71.1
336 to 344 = 62.8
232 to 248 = 47.5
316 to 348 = 54.4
